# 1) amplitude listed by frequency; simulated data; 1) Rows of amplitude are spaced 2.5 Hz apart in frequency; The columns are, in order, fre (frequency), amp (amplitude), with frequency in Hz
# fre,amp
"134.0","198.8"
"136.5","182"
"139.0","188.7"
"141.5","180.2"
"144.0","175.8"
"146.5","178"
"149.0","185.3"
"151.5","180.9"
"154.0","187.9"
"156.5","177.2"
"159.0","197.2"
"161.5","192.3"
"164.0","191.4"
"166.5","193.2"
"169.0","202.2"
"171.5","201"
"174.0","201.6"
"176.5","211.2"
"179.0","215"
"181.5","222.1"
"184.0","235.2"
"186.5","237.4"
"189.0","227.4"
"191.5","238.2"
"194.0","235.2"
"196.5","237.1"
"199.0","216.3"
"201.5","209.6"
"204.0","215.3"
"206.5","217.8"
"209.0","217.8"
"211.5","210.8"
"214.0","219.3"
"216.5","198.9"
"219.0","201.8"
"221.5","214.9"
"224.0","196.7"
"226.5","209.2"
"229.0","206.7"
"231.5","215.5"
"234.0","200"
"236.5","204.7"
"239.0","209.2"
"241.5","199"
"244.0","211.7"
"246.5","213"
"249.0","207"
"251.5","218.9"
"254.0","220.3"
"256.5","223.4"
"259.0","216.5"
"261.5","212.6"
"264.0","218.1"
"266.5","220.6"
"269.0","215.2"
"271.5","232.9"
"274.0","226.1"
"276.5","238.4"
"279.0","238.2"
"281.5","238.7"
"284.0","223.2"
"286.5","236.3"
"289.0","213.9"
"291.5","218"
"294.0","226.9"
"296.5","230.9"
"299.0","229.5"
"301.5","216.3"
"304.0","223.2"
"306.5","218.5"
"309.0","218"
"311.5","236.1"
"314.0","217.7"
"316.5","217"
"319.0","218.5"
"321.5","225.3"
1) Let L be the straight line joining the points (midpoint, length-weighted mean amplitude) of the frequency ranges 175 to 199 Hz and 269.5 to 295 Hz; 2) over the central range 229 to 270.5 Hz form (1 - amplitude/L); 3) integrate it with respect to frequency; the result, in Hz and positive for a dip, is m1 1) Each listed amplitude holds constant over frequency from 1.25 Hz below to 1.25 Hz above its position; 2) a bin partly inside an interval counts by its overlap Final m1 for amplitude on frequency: 2.9 Hz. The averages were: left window 228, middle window 213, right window 229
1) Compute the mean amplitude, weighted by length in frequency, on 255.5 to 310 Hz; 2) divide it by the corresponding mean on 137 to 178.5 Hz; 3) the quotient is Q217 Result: 1.18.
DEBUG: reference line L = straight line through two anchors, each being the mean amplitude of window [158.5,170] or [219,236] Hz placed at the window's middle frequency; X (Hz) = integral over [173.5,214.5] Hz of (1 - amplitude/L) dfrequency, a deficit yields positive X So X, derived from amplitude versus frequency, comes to -4.41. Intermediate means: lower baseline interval 195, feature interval 222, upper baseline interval 207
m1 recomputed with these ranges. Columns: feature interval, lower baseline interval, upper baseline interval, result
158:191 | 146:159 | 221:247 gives -3.6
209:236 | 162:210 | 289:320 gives 1.3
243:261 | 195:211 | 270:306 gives 0.7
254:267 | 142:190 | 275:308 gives 0.1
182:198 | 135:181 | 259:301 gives -2.7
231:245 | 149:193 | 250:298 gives 0.8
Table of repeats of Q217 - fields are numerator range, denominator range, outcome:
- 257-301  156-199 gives 1.06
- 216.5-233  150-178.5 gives 1.06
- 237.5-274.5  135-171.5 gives 1.15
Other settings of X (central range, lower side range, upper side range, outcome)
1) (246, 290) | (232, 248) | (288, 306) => -1.77 Hz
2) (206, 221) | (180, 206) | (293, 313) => 1.04 Hz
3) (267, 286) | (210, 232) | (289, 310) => -1.06 Hz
